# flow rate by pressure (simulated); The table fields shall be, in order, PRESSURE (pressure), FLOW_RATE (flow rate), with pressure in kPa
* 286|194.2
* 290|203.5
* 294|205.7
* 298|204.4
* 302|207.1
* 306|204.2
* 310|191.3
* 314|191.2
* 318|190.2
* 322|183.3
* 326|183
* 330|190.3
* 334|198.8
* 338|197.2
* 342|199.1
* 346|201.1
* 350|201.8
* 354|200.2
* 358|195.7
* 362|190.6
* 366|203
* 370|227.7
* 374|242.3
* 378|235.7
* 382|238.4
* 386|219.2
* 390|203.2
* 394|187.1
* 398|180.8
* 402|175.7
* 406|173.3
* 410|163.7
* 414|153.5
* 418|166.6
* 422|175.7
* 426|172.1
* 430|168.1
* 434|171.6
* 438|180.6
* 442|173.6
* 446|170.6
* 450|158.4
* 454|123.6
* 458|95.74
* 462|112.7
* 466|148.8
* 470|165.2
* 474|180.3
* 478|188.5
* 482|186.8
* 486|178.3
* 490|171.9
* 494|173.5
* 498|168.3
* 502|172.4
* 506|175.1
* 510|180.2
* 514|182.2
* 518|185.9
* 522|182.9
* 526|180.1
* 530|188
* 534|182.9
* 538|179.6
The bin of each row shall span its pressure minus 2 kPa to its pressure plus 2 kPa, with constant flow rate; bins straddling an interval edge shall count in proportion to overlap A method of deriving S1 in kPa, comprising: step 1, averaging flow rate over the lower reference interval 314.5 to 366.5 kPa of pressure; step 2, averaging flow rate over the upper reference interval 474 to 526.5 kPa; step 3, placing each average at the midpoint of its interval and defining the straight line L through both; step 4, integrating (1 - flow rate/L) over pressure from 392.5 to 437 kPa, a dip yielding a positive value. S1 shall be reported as 3.72 kPa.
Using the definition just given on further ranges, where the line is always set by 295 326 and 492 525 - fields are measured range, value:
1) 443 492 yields 6.52 kPa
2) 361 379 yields -2.89 kPa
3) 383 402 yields -0.94 kPa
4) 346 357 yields -0.50 kPa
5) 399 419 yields 2.07 kPa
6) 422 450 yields 1.86 kPa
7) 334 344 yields -0.28 kPa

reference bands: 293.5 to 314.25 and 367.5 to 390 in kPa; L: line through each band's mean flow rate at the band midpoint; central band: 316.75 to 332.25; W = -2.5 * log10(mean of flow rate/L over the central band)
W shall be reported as 0.12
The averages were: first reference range 201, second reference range 229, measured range 187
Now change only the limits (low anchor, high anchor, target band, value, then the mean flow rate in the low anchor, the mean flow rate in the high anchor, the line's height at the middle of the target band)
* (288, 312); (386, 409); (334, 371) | -0.04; 203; 186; 194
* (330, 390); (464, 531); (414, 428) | 0.16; 210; 177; 195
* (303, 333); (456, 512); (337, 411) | -0.11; 191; 164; 182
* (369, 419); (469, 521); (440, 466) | 0.31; 197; 178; 186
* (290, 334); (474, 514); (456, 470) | 0.39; 196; 178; 181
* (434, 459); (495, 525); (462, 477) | 0.02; 154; 178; 163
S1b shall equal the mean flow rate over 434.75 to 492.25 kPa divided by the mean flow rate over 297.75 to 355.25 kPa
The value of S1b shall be 0.82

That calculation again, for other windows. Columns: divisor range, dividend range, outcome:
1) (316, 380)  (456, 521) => 0.82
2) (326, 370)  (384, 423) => 0.91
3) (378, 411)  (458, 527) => 0.87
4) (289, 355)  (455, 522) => 0.84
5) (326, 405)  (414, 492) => 0.80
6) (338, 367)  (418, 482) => 0.81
